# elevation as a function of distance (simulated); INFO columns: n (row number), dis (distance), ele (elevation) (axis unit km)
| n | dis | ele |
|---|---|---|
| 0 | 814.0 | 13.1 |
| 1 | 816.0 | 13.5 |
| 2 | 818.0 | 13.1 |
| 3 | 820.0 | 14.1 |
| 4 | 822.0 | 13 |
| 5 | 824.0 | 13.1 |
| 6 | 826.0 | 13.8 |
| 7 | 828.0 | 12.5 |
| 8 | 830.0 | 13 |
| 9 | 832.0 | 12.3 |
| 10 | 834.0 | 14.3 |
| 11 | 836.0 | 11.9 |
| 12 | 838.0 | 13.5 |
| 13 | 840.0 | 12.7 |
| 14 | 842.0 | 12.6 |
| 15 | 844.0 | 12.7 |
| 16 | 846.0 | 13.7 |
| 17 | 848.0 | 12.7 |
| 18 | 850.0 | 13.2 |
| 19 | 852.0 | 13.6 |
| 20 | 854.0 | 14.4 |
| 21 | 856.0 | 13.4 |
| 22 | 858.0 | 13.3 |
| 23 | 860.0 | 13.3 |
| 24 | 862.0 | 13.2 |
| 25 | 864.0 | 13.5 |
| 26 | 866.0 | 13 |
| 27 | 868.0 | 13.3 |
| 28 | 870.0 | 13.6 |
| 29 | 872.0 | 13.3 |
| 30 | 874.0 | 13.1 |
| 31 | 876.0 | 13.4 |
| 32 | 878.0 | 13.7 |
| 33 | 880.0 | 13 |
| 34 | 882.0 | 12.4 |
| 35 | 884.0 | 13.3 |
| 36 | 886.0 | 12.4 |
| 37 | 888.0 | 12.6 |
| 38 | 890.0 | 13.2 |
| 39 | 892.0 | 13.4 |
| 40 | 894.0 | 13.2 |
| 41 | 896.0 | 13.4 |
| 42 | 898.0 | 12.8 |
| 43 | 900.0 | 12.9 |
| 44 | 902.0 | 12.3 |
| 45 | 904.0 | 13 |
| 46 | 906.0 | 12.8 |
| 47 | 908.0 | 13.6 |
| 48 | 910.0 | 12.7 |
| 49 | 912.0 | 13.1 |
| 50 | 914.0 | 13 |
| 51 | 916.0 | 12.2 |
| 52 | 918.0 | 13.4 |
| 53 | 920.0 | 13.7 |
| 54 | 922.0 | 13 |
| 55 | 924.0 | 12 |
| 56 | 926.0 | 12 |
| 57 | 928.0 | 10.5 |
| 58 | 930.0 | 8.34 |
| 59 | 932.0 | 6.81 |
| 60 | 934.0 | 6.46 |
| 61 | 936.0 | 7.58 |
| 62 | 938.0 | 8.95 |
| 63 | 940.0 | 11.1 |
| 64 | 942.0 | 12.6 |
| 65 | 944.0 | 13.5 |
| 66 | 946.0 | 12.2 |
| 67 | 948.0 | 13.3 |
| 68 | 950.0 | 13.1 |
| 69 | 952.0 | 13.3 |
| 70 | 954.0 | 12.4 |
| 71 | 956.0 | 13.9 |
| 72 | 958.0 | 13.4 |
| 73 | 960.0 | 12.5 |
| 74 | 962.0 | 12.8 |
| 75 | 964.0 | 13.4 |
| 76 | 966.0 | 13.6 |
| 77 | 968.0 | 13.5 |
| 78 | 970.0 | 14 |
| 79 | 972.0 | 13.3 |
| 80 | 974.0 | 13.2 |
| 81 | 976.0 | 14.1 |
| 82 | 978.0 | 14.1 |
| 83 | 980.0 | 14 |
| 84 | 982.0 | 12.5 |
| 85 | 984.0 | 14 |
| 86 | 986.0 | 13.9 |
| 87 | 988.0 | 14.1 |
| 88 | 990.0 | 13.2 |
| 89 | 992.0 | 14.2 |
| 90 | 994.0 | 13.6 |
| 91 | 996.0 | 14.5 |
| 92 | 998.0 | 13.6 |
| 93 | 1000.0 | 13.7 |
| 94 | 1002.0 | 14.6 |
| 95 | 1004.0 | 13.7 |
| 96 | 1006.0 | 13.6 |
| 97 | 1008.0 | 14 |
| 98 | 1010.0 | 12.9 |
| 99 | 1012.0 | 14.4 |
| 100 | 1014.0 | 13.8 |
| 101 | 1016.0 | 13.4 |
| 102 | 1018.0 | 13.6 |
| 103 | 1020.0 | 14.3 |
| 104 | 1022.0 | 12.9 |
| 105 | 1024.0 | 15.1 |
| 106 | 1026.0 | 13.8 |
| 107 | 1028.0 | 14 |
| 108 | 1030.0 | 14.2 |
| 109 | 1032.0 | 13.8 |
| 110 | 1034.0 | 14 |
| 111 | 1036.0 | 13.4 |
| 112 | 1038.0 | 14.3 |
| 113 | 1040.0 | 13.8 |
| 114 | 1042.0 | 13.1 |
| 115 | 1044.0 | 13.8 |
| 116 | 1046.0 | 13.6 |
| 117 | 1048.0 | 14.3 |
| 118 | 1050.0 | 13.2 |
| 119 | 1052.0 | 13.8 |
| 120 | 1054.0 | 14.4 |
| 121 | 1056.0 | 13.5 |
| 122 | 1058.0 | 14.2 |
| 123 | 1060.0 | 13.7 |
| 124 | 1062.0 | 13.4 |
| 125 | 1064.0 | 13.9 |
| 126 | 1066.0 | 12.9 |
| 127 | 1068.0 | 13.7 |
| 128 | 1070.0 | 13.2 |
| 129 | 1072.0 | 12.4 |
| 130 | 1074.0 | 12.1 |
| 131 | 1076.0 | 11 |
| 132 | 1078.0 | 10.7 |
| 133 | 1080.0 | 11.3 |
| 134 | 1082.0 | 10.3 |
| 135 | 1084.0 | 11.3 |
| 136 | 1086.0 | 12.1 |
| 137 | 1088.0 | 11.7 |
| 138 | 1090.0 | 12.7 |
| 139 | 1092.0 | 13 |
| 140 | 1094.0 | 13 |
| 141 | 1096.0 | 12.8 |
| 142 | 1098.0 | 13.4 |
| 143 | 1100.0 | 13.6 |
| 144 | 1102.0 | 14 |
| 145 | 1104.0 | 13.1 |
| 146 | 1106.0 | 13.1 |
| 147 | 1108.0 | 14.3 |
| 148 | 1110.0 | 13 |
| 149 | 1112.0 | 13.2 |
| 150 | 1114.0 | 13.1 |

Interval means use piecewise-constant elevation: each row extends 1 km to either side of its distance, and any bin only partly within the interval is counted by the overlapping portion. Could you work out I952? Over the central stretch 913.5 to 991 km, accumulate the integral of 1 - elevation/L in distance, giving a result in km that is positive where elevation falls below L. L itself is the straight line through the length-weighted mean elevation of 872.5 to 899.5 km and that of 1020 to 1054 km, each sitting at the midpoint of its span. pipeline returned 6.0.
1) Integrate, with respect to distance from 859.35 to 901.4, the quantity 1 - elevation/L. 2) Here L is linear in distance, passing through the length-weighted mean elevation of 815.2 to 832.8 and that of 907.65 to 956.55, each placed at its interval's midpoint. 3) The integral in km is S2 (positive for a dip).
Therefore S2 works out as -2.6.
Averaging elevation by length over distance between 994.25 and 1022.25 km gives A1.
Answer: 13.8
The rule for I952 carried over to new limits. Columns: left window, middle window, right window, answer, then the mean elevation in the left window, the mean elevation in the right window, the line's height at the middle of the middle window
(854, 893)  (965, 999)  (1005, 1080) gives -0.9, 13.2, 13.5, 13.4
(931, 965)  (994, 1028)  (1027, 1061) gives -2.1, 11.6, 13.8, 13.1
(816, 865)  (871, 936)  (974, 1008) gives 5.7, 13.2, 13.8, 13.5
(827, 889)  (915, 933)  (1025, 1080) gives 2.6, 13.1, 13.4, 13.2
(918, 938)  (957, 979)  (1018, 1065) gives -3.8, 10.2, 13.8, 11.5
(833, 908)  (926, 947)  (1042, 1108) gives 5.1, 13.1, 12.9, 13.1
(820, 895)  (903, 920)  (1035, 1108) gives 0.1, 13.2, 13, 13.1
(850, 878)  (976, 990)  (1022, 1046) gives 0.0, 13.4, 13.9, 13.7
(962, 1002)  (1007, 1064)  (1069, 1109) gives -3.2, 13.7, 12.5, 13.1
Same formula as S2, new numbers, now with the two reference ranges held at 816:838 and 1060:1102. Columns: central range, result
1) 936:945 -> 1.2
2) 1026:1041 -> -1.6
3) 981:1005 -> -2.0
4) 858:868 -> -0.2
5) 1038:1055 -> -1.6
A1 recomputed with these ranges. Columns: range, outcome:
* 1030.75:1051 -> 13.7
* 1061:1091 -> 12.2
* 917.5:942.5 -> 10.4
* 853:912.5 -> 13.2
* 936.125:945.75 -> 11.2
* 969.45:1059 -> 13.8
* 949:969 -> 13.2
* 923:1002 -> 12.5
